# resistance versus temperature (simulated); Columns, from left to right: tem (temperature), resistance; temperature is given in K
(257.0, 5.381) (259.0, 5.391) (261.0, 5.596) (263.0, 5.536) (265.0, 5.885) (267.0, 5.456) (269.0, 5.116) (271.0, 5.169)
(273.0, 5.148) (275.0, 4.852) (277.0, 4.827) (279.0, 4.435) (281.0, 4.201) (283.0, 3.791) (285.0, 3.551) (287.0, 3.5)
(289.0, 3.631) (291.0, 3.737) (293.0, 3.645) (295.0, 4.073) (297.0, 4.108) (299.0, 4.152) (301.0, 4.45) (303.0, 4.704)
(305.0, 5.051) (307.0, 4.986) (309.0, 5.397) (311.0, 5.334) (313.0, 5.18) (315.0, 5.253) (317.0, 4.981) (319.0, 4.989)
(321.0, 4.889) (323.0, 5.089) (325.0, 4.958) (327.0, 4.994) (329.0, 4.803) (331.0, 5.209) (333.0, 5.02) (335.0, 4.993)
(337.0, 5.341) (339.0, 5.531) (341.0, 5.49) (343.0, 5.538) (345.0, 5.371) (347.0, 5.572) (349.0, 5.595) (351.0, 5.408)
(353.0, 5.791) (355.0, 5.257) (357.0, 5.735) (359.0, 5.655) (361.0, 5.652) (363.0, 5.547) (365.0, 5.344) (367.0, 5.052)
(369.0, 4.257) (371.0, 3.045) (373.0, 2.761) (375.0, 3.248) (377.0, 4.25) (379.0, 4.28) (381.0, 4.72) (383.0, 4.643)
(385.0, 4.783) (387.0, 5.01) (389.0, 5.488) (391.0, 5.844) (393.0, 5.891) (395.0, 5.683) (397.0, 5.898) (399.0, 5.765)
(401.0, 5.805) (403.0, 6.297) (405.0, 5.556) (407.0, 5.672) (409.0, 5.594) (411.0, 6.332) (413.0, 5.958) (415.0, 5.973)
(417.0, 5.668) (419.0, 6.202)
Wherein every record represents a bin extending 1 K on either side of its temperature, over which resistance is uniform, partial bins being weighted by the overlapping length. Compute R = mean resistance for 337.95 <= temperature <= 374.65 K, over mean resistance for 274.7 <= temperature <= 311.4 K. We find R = 1.19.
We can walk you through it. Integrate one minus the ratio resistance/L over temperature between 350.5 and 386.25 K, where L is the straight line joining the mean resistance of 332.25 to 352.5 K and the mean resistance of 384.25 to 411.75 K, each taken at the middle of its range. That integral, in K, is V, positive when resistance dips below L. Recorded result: 5.1 K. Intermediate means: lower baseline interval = 5.4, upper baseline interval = 5.69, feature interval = 4.74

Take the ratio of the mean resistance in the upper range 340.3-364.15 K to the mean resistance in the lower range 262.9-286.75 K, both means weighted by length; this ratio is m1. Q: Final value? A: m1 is 1.2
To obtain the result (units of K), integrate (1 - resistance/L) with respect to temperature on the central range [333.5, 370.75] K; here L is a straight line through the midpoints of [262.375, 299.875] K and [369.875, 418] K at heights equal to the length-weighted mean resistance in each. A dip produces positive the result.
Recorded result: -3.4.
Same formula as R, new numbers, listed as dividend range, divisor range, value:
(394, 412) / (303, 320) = 1.14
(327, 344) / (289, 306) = 1.24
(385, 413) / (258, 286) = 1.16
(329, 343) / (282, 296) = 1.42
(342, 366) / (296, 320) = 1.13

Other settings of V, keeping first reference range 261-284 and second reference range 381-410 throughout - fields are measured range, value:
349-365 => -0.6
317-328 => 0.5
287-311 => 3.5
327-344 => 0.1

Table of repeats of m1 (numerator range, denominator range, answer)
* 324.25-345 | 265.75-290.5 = 1.16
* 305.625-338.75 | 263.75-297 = 1.15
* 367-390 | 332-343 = 0.80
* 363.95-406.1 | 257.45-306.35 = 1.07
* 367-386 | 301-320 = 0.80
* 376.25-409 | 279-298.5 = 1.40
